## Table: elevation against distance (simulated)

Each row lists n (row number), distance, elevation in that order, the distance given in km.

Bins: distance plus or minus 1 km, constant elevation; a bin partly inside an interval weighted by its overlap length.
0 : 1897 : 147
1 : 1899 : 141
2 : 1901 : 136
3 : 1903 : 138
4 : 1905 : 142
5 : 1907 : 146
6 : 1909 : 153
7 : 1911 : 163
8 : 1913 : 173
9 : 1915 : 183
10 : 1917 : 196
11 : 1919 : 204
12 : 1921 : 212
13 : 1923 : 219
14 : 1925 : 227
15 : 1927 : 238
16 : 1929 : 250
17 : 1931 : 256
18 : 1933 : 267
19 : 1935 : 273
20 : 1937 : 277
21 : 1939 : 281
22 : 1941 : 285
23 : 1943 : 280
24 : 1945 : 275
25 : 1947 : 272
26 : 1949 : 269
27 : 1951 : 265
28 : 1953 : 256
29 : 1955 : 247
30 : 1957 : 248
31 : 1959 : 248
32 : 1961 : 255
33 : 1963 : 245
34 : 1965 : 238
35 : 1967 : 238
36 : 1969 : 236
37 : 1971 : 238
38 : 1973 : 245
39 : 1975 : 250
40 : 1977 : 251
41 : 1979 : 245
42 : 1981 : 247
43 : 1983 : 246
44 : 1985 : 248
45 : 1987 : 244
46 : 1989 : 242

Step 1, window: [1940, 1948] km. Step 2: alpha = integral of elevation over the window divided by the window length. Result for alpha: 278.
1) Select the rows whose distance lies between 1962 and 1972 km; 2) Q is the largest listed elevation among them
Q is 245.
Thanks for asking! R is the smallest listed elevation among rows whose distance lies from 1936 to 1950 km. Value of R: 269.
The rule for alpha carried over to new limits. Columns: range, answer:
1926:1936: 257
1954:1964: 249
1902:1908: 142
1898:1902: 138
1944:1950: 272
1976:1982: 248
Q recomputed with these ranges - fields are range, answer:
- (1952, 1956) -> 256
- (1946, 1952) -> 272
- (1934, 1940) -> 281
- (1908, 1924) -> 219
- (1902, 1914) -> 173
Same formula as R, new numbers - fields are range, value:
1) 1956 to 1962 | 248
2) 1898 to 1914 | 136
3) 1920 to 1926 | 212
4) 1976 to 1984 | 245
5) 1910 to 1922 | 163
